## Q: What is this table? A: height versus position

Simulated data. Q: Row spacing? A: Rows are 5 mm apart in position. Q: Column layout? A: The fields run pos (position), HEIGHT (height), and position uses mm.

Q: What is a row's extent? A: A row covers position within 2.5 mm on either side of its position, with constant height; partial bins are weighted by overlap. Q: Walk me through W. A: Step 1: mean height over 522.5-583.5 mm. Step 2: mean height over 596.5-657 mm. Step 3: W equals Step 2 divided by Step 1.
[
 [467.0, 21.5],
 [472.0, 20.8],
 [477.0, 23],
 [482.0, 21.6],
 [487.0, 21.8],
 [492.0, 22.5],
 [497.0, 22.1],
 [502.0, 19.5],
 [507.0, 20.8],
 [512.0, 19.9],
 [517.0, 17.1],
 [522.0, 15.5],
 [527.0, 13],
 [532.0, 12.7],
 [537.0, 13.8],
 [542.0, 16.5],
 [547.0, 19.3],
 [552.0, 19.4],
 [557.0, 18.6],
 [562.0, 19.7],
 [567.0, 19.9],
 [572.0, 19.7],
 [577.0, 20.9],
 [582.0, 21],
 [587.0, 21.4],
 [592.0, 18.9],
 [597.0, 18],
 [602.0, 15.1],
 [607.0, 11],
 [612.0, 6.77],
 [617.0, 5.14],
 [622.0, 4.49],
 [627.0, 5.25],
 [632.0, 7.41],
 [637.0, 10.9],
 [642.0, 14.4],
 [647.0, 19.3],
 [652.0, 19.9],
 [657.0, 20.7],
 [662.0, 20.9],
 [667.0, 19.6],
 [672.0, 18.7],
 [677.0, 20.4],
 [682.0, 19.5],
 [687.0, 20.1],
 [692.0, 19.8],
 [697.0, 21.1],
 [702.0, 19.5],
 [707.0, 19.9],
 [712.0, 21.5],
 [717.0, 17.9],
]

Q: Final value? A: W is 0.66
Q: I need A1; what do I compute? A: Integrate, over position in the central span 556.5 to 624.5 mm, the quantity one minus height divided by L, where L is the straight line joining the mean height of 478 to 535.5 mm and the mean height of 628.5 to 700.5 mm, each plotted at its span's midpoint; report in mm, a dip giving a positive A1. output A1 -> 9.9 mm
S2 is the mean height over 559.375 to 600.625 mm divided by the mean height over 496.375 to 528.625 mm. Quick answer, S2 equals 1.09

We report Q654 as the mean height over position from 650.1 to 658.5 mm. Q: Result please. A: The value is 20.3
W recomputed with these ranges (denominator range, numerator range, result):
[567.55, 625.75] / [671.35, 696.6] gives 1.35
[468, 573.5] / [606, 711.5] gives 0.83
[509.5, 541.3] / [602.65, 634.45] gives 0.47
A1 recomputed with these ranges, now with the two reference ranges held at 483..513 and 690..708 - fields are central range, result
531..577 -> 6.18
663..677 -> 0.48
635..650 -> 3.85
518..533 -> 4.89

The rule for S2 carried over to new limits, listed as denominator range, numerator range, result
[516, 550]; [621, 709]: 1.10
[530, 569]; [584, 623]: 0.74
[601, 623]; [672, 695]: 2.38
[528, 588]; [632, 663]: 0.91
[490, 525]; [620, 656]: 0.62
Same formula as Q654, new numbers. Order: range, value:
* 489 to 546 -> 17.7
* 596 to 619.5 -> 10.8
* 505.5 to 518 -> 19.4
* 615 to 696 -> 15.6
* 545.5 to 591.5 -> 20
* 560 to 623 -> 15.8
